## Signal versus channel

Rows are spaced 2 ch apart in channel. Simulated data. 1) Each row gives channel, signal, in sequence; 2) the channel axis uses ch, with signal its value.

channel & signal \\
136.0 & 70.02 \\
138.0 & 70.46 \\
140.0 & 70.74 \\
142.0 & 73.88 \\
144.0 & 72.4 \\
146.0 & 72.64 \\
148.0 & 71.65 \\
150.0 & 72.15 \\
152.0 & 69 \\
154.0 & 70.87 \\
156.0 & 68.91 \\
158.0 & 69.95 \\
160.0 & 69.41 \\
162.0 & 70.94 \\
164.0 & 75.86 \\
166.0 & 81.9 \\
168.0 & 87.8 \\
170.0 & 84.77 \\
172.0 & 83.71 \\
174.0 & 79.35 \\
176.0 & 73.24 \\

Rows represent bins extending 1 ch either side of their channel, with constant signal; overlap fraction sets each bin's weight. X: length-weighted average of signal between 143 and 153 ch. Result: 71.6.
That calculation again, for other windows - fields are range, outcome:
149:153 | 70.6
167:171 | 86.3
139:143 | 72.3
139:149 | 72.3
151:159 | 69.7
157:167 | 73.6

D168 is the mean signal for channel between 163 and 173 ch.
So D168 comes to 82.8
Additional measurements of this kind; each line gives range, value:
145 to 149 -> 72.1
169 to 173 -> 84.2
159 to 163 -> 70.2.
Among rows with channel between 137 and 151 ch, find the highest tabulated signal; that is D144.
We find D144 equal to 73.88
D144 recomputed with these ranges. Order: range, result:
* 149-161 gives 72.15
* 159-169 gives 87.8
